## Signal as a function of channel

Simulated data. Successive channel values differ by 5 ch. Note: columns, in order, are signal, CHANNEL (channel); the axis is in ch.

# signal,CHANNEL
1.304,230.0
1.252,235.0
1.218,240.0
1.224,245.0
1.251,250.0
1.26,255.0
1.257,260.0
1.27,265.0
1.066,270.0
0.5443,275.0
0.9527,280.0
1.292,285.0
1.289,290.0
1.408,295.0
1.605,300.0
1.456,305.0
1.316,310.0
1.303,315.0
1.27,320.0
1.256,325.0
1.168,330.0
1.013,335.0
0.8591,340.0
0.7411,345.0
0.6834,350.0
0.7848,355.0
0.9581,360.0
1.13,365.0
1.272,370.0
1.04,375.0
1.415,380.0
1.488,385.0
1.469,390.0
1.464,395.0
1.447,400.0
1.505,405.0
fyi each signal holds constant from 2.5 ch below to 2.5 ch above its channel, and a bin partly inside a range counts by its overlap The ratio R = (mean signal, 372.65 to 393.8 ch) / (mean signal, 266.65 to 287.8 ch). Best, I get 1.39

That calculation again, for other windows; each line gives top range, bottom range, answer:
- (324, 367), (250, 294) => 0.83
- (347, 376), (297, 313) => 0.67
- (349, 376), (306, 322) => 0.76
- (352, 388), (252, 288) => 1.05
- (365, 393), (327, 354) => 1.48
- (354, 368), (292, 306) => 0.66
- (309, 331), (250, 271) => 1.03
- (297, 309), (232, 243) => 1.21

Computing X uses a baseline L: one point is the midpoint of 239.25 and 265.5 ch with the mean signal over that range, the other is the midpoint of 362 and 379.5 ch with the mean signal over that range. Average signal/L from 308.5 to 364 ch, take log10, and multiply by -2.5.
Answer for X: 0.16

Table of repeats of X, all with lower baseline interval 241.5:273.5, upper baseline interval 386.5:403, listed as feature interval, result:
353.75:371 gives 0.331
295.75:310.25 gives -0.148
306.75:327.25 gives 0.017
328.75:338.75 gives 0.267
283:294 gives -0.039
